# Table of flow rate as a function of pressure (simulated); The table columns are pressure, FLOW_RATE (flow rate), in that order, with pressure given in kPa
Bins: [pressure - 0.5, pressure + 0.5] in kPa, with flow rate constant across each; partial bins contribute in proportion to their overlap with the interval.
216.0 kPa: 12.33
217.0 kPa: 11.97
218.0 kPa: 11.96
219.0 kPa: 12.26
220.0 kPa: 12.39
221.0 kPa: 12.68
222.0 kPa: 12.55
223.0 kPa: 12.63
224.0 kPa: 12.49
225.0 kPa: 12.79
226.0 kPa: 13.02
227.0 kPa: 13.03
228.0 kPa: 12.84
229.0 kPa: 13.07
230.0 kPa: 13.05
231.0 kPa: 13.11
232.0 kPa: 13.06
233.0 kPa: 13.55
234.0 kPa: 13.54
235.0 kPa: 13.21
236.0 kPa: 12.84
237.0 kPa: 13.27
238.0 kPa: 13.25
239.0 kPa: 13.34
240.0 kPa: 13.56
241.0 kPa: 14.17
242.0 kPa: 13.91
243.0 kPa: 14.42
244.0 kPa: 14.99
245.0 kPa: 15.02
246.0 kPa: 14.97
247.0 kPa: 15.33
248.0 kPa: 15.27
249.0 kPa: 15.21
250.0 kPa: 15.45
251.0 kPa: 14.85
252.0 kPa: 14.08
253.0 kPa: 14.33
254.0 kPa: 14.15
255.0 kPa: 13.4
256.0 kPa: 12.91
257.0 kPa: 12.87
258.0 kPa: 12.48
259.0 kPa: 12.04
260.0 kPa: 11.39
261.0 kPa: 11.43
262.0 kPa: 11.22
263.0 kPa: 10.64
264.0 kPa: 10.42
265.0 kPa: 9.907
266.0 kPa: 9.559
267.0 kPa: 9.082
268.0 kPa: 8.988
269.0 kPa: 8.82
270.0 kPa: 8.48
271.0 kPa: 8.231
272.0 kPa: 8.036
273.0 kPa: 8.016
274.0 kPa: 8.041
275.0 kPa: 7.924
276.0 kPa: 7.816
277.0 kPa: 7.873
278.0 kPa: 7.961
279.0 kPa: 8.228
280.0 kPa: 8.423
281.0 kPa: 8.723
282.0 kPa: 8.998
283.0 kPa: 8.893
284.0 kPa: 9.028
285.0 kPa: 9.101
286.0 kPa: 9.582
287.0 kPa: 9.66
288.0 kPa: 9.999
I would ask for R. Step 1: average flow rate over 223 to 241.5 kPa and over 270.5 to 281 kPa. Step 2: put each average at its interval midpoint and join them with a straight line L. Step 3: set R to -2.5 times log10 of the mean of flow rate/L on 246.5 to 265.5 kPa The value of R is -0.24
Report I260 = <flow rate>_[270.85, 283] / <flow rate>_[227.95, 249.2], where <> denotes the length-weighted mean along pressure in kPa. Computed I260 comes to 0.59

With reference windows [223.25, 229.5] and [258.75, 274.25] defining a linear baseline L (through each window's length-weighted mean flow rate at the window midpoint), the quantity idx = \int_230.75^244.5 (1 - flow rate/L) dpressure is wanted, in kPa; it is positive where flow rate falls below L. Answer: -1.9 kPa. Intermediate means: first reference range 12.9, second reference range 9.63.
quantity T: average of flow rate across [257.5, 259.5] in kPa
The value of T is 12.3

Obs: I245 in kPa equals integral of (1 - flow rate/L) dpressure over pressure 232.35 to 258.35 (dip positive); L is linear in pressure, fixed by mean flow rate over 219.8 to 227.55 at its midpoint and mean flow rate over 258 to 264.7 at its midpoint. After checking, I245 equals -4.7 kPa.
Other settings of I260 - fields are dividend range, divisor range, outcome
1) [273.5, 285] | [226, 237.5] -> 0.64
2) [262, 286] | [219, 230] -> 0.69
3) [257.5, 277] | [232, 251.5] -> 0.67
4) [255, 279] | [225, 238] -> 0.75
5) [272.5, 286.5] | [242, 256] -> 0.58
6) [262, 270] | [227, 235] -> 0.73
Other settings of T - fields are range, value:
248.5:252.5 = 14.9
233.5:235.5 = 13.4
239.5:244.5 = 14.2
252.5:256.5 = 13.7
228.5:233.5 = 13.2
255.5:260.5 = 12.3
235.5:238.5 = 13.1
